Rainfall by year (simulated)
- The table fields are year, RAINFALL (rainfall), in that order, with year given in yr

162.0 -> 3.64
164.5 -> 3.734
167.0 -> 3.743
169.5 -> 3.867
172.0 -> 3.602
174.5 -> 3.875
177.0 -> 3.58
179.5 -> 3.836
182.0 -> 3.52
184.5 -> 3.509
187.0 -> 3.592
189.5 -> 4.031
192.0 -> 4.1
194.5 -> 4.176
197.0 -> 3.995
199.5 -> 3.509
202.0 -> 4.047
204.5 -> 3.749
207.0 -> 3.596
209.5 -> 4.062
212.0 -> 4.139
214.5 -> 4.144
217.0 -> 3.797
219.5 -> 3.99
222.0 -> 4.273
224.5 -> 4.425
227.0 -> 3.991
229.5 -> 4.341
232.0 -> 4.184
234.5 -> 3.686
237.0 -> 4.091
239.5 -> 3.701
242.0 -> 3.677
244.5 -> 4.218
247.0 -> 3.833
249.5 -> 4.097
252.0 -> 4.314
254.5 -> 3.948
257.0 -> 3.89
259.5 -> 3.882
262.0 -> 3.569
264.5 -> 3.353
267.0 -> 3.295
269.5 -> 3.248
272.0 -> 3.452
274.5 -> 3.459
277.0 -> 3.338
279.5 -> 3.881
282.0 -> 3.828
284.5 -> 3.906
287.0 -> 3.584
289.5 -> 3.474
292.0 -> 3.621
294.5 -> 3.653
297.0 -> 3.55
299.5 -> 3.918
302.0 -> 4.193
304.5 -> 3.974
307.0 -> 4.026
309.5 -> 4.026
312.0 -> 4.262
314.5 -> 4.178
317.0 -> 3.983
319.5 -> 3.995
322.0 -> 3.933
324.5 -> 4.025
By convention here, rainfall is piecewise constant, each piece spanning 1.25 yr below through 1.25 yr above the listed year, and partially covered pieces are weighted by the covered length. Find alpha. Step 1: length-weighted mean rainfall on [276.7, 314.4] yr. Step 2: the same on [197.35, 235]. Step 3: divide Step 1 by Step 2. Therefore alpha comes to 0.96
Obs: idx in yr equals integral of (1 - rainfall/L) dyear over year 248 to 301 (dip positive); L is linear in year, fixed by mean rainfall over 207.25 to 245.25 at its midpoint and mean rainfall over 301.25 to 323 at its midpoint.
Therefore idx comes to 4.81 yr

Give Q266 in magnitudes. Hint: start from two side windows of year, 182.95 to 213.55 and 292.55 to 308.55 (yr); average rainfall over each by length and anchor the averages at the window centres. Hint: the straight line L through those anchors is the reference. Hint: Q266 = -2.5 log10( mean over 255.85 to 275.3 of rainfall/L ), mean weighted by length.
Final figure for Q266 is 0.105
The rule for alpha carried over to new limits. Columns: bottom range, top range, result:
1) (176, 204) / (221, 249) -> 1.06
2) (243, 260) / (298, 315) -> 1.01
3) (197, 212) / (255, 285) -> 0.94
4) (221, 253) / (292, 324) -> 0.98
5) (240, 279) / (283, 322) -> 1.05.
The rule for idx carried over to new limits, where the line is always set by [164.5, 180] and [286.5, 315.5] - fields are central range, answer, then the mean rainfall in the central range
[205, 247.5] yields -2.32 yr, 4.01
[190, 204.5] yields -0.69 yr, 3.95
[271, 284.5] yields 0.80 yr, 3.62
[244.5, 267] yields -0.11 yr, 3.85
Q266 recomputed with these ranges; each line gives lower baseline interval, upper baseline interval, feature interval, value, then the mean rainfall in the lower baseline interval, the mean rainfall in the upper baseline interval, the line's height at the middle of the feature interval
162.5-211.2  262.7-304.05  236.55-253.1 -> -0.08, 3.8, 3.62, 3.69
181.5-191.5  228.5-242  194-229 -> -0.04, 3.71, 3.96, 3.84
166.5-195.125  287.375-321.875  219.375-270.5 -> -0.02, 3.78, 3.9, 3.84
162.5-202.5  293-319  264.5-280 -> 0.15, 3.79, 3.97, 3.92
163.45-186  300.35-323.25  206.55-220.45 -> -0.05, 3.69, 4.06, 3.8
